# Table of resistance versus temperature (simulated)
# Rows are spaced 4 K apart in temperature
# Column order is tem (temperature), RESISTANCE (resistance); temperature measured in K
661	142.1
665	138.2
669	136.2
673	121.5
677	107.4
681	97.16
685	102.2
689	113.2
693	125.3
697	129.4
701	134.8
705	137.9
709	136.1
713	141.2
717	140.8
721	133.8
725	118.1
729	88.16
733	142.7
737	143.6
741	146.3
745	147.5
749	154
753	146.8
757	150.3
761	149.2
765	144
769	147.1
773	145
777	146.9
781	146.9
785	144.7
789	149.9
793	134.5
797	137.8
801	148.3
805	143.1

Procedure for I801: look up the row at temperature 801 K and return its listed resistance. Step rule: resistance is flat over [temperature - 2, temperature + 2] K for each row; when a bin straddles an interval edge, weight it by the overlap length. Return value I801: 148.3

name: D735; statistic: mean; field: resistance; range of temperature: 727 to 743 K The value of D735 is 130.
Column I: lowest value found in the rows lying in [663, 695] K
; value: 97.16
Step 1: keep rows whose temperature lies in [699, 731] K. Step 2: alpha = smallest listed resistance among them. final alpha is 88.16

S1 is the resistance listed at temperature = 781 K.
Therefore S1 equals 146.9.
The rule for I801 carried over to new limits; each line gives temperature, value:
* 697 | 129.4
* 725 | 118.1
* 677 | 107.4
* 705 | 137.9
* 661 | 142.1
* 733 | 142.7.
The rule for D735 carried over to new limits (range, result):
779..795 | 144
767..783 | 146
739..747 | 147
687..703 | 126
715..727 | 131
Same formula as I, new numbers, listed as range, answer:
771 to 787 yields 144.7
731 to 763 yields 142.7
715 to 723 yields 133.8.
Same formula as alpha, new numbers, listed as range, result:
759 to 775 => 144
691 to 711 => 125.3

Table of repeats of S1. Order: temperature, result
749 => 154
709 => 136.1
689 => 113.2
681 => 97.16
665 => 138.2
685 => 102.2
